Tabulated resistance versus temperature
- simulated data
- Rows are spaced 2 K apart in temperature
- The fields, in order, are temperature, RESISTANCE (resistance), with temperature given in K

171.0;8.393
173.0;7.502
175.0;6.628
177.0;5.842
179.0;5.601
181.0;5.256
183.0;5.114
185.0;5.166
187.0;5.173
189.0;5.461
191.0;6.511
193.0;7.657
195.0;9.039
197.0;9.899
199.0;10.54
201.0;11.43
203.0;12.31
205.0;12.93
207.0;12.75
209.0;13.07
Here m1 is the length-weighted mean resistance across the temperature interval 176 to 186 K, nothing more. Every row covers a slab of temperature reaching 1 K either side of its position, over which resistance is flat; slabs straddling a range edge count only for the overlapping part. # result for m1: 5.4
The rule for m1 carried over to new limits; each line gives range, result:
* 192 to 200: 9.28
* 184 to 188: 5.17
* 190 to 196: 7.74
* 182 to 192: 5.49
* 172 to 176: 7.06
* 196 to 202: 10.6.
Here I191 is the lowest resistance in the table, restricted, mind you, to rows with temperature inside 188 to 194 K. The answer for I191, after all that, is 5.461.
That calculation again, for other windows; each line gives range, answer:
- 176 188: 5.114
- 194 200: 9.039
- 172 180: 5.601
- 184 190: 5.166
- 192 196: 7.657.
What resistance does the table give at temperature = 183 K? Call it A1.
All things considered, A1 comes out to 5.114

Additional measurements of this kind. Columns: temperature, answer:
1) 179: 5.601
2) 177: 5.842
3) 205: 12.93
